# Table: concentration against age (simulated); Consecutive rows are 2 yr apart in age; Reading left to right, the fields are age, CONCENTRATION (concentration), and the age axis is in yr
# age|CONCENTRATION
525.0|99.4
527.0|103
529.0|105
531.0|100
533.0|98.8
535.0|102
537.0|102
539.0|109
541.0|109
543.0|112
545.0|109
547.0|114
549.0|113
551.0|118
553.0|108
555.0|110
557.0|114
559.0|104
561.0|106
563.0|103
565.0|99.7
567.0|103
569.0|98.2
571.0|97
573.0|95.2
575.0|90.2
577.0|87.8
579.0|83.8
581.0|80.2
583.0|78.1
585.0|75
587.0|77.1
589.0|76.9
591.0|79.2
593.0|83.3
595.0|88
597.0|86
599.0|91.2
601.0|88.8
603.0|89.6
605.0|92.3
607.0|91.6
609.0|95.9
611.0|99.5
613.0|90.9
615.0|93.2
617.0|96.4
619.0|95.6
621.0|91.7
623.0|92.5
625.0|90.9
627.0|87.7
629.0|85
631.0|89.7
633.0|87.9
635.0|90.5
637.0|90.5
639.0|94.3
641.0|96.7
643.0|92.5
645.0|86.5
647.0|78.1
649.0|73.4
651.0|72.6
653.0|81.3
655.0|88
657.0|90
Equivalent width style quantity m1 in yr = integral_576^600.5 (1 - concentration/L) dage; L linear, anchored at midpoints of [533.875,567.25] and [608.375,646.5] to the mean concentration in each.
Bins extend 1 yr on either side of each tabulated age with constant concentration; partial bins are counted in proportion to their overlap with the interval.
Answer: 4.3 yr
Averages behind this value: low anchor 108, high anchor 91.8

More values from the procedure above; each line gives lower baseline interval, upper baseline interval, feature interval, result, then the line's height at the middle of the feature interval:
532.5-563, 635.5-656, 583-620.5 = 2.9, 95.9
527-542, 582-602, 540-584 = -3.7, 93.5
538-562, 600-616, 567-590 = 3.6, 102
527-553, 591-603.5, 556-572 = -0.7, 98.9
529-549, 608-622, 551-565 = -0.6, 104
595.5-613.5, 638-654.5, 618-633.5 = -0.4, 88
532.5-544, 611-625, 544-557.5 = -1.1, 104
